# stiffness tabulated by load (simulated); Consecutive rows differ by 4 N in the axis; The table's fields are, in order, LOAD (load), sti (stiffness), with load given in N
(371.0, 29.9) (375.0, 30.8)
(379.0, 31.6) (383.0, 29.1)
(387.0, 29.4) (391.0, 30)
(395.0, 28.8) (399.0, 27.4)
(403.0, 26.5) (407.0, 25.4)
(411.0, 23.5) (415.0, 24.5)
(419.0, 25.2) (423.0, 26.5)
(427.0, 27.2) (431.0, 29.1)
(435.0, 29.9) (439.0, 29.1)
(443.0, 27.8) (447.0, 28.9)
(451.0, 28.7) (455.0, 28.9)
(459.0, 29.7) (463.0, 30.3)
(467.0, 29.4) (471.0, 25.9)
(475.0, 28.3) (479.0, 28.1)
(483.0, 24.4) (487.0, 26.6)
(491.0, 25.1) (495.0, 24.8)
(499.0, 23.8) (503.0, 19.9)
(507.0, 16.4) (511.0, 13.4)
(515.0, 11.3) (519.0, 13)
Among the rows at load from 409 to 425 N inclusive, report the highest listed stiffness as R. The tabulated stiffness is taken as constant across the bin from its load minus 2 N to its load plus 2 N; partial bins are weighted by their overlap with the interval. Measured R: 26.5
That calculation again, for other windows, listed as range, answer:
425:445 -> 29.9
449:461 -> 29.7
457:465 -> 30.3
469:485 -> 28.3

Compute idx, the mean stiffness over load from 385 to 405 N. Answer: 28.4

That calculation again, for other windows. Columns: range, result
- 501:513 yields 16.6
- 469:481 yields 27.4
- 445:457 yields 28.8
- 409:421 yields 24.4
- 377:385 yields 30.4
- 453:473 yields 28.8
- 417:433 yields 27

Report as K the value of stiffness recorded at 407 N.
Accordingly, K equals 25.4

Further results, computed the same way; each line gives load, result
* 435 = 29.9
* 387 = 29.4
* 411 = 23.5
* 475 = 28.3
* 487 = 26.6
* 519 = 13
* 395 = 28.8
